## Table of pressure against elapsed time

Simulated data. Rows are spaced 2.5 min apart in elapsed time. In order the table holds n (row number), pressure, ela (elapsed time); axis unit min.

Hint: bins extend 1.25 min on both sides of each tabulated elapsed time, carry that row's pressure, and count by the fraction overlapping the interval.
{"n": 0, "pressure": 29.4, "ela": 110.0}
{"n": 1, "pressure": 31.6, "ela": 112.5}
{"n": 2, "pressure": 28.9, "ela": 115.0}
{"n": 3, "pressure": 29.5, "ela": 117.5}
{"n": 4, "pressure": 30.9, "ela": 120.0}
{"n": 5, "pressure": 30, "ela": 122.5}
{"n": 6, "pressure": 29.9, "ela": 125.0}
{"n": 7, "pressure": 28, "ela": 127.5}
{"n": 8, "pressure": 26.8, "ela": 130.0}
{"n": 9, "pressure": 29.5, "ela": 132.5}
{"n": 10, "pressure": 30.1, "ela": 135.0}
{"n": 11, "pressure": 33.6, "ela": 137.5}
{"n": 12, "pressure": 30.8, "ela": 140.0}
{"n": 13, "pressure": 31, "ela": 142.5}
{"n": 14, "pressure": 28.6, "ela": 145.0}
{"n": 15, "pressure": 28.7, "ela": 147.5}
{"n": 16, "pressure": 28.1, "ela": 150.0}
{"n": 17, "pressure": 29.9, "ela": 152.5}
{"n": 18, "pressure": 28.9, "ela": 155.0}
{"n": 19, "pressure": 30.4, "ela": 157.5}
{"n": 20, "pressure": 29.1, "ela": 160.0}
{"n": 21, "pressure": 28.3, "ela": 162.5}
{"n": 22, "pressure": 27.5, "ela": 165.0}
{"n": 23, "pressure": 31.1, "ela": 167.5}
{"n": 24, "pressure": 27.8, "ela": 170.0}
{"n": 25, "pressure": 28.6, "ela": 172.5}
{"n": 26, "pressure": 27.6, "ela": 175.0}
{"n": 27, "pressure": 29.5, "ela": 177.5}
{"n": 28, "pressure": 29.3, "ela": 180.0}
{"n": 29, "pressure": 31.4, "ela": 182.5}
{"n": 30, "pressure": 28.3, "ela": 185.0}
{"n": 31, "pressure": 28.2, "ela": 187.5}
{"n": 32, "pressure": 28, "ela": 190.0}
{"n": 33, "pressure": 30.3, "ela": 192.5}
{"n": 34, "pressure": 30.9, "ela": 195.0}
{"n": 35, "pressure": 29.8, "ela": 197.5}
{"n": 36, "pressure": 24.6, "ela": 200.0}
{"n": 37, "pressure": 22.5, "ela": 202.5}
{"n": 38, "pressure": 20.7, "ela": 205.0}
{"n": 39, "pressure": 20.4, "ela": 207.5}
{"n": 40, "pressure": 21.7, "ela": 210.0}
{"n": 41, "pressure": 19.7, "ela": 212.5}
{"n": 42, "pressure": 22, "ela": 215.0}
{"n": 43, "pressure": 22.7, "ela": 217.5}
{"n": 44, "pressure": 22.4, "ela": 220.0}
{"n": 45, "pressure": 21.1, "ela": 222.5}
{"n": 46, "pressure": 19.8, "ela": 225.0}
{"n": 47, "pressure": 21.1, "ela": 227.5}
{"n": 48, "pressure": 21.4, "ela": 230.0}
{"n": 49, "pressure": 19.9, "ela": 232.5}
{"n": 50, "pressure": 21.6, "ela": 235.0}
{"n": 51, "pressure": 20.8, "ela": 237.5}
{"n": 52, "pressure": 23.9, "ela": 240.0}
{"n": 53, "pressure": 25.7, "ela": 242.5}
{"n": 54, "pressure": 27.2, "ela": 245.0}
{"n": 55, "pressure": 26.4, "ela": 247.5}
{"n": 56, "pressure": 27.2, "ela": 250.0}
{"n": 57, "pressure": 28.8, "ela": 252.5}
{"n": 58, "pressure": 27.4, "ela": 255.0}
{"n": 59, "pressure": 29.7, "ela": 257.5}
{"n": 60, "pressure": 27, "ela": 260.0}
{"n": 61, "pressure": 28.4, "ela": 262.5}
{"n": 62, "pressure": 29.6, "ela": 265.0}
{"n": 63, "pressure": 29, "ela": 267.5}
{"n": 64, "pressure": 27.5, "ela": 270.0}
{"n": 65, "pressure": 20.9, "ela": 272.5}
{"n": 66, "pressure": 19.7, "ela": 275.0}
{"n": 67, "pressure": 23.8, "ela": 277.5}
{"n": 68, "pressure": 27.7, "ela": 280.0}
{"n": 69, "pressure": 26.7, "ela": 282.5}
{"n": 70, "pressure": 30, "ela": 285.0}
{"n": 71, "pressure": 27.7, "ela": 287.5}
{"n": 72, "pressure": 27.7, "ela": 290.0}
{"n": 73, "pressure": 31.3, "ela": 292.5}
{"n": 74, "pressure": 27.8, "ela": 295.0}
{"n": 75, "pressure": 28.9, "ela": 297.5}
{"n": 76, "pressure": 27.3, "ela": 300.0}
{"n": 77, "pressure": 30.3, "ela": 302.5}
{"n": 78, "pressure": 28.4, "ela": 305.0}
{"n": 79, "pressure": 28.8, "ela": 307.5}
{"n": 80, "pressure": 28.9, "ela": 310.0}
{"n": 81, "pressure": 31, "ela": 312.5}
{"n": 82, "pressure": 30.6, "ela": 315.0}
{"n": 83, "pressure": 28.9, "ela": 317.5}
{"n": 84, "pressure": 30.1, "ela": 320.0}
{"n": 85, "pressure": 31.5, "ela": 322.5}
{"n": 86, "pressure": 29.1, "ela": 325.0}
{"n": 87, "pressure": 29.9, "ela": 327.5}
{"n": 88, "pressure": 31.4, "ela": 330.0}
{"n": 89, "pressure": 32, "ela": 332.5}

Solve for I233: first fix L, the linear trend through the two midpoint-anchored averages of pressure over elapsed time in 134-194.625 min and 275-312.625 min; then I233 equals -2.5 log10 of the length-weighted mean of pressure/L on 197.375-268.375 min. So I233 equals 0.19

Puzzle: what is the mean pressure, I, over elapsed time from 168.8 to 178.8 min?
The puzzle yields 28.4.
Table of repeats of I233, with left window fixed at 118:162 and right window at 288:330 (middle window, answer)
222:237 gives 0.38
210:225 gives 0.35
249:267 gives 0.04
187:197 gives 0.00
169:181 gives 0.04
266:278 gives 0.21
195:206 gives 0.17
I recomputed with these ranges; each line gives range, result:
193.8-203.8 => 26.9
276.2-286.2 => 27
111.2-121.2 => 30.2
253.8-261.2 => 28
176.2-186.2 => 29.6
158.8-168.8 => 29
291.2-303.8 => 29.1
